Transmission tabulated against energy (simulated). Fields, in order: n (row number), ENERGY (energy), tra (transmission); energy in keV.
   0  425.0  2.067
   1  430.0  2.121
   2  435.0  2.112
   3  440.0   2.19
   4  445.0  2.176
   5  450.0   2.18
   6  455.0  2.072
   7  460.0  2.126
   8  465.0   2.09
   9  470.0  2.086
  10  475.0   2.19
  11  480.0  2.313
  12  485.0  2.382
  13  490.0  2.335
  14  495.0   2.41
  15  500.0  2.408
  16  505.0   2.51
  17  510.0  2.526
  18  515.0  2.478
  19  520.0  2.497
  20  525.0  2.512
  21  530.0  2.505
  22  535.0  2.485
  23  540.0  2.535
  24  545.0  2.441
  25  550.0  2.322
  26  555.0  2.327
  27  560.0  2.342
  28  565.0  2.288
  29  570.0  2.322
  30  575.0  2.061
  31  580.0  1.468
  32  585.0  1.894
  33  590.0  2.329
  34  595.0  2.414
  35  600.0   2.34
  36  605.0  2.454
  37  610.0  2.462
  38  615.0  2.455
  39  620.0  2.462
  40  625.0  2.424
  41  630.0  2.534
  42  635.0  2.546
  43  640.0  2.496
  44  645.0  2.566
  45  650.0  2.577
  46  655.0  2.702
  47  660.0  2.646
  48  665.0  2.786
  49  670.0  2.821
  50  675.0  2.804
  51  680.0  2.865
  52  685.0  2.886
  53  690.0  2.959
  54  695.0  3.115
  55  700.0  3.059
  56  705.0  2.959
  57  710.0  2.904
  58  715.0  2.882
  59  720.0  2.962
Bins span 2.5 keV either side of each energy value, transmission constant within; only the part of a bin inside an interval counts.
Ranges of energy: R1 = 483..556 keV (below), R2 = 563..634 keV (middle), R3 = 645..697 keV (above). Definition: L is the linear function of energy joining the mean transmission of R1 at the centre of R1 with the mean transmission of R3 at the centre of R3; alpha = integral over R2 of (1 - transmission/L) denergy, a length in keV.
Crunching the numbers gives 9.43 keV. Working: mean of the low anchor 2.45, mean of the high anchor 2.8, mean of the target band 2.28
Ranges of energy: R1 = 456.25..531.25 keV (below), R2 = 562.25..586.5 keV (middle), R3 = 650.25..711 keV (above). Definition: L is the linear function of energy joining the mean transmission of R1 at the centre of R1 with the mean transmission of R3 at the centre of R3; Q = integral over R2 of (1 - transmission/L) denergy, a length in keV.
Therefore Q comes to 5.24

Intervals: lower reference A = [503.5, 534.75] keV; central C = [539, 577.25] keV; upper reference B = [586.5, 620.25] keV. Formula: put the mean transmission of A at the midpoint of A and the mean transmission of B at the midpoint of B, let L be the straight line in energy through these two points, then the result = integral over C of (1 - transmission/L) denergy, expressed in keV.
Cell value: 2.1 keV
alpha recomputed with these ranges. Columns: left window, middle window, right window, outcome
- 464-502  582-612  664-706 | 3.9 keV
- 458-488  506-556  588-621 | -3.8 keV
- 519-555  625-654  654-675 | 1.6 keV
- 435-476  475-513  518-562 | -2.1 keV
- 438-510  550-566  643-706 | 1.1 keV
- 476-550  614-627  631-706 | 1.1 keV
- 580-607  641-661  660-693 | 0.3 keV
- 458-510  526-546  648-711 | -0.4 keV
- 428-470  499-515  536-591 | -2.3 keV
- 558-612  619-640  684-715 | 0.1 keV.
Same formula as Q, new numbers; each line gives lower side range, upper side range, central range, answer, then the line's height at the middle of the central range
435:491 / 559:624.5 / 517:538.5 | -2.7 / 2.22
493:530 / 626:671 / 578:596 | 3.9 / 2.56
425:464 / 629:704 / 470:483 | 0.0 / 2.22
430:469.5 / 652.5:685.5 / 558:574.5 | 1.3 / 2.48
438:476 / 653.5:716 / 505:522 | -1.3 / 2.32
